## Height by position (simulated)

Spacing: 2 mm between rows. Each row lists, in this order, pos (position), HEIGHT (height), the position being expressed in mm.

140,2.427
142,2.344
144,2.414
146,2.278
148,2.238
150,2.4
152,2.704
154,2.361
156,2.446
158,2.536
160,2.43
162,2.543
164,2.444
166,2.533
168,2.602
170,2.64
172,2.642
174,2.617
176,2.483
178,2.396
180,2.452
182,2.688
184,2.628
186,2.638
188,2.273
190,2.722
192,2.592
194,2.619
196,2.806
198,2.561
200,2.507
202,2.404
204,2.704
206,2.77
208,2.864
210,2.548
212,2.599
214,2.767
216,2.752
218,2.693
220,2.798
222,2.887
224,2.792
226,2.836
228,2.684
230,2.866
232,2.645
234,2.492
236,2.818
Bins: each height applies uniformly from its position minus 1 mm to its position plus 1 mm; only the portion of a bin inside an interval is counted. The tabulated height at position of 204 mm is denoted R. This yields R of 2.704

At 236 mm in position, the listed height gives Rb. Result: 2.818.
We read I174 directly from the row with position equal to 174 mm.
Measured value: 2.617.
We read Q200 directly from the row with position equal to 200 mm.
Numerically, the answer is 2.507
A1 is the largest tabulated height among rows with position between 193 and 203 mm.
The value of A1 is 2.806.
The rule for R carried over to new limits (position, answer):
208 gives 2.864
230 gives 2.866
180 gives 2.452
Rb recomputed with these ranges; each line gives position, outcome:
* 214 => 2.767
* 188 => 2.273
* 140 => 2.427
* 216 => 2.752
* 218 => 2.693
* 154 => 2.361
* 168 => 2.602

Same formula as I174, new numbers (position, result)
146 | 2.278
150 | 2.4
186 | 2.638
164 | 2.444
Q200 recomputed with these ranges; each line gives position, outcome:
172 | 2.642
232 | 2.645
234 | 2.492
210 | 2.548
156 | 2.446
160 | 2.43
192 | 2.592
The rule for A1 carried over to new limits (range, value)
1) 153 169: 2.602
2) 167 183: 2.688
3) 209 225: 2.887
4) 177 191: 2.722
